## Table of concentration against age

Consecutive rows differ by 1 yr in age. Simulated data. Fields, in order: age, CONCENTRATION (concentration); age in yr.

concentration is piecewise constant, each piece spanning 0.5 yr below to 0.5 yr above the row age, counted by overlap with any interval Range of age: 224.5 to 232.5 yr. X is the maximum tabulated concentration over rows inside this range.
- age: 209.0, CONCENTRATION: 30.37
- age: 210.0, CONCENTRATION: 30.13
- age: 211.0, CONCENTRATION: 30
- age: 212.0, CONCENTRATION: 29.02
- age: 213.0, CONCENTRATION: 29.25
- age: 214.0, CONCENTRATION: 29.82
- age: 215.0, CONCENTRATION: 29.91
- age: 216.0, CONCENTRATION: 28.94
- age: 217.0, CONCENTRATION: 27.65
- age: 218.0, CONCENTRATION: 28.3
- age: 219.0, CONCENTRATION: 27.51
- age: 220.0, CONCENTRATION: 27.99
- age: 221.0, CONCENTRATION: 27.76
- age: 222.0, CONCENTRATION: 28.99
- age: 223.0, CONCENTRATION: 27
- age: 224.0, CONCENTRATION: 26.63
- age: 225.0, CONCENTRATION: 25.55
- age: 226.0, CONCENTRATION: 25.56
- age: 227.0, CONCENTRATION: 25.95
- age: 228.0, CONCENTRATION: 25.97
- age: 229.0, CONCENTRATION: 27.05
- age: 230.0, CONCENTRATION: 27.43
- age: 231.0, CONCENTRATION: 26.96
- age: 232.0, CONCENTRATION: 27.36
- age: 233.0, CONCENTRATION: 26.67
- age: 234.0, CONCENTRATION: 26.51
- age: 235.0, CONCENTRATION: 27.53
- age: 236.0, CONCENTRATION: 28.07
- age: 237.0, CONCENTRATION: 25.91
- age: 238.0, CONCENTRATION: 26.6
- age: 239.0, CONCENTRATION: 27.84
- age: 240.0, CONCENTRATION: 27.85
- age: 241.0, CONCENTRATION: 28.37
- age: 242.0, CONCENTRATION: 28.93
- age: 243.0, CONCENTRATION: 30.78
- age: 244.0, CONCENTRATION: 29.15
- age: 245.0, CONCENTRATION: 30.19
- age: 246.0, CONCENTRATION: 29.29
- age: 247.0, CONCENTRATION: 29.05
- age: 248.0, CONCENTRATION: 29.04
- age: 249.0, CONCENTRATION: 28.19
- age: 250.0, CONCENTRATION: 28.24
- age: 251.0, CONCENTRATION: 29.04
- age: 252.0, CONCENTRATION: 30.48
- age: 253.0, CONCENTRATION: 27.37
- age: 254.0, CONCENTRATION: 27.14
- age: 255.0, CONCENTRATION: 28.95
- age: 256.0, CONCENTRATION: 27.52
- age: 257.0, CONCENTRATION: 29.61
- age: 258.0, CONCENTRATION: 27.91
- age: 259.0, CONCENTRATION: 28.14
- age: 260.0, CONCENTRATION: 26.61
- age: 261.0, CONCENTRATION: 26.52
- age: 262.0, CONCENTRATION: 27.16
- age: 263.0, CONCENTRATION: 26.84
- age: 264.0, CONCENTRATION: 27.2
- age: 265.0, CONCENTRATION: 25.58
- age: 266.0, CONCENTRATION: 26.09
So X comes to 27.43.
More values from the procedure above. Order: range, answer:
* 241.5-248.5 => 30.78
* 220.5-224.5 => 28.99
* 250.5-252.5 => 30.48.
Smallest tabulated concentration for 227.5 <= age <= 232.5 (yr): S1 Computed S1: 25.97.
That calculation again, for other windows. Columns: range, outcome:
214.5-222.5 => 27.51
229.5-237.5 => 25.91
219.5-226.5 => 25.55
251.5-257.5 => 27.14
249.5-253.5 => 27.37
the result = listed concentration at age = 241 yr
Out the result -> 28.37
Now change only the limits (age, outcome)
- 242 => 28.93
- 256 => 27.52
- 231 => 26.96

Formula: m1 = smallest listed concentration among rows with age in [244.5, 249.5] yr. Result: 28.19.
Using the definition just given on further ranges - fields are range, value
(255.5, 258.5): 27.52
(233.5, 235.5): 26.51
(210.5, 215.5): 29.02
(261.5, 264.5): 26.84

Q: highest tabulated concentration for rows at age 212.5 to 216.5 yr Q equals 29.91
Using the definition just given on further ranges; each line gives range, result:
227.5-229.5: 27.05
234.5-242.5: 28.93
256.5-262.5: 29.61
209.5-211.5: 30.13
